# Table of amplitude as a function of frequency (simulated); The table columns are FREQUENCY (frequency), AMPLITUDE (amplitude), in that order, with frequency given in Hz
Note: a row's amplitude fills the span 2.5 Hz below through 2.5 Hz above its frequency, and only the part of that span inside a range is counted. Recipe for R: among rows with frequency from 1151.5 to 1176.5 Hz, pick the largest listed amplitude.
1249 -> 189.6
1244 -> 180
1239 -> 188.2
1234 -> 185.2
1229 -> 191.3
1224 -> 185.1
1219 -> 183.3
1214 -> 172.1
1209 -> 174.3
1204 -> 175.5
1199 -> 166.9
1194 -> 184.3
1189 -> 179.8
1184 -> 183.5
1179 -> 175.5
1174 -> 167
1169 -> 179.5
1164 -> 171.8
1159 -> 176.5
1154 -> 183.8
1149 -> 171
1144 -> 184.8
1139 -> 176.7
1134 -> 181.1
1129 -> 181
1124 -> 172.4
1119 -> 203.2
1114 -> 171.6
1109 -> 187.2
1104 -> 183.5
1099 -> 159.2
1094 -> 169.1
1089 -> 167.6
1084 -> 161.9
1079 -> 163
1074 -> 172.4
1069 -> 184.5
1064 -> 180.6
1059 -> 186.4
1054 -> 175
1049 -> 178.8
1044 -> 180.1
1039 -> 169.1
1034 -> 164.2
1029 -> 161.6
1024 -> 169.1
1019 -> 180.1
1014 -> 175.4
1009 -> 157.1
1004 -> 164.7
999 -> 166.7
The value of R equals 183.8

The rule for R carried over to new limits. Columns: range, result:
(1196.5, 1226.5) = 185.1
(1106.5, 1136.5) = 203.2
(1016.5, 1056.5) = 180.1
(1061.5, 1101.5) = 184.5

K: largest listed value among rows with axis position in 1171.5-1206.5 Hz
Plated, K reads 184.3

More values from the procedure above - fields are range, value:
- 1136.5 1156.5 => 184.8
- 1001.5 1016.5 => 175.4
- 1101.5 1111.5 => 187.2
